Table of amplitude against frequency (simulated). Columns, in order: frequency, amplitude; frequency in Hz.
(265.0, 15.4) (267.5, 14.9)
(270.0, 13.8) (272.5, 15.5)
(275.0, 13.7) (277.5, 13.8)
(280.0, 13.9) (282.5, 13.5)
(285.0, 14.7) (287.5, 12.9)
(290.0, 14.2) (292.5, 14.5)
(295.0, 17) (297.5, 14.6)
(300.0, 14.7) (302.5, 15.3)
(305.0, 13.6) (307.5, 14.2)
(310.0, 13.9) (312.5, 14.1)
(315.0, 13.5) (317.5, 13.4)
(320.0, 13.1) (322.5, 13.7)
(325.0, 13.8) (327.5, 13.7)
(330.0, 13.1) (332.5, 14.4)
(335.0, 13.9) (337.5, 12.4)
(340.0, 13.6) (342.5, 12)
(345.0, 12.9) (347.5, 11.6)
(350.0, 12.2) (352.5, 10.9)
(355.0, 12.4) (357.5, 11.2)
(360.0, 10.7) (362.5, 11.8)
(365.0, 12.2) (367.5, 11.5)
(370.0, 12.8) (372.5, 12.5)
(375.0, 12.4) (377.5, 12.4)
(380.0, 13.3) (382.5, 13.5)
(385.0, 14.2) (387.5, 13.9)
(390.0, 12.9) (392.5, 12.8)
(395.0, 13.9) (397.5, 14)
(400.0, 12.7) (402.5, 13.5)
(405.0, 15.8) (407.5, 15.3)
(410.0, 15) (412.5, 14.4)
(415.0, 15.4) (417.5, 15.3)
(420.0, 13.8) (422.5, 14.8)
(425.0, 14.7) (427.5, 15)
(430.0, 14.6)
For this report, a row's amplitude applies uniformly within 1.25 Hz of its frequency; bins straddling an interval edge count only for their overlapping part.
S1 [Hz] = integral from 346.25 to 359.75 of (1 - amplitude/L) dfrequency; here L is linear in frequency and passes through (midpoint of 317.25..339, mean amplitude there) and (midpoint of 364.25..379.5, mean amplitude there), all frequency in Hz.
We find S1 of 1.32 Hz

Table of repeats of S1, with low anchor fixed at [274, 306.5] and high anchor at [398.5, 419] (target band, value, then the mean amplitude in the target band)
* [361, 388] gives 3.4 Hz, 12.7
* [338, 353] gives 2.3 Hz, 12.3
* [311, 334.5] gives 1.3 Hz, 13.7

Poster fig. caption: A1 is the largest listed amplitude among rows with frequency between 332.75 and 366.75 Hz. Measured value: 13.9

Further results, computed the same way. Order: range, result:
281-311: 17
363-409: 15.8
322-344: 14.4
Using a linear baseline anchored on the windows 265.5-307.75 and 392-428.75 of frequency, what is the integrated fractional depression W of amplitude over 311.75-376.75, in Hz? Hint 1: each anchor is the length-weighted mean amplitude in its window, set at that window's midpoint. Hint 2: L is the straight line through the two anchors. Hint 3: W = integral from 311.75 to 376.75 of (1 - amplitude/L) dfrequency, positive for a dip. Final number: 8.0 Hz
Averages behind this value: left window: 14.4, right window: 14.5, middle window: 12.7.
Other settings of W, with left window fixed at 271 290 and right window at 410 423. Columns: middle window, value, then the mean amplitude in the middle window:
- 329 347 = 1.5 Hz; 13.1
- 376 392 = 1.4 Hz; 13.3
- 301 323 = 0.5 Hz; 13.9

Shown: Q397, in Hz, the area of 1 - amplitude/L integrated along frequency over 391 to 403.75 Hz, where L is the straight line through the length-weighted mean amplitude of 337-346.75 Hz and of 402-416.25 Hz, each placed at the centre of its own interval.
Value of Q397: 1.1 Hz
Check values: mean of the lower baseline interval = 12.7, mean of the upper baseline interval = 15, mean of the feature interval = 13.4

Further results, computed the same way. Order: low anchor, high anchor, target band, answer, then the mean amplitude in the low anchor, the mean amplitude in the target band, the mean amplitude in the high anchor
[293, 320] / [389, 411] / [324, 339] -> 0.8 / 14.4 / 13.5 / 14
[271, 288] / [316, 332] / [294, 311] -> -1.2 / 14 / 14.7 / 13.5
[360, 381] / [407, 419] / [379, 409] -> -0.1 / 12.3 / 13.8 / 15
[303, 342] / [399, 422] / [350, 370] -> 3.4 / 13.6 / 11.7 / 14.6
